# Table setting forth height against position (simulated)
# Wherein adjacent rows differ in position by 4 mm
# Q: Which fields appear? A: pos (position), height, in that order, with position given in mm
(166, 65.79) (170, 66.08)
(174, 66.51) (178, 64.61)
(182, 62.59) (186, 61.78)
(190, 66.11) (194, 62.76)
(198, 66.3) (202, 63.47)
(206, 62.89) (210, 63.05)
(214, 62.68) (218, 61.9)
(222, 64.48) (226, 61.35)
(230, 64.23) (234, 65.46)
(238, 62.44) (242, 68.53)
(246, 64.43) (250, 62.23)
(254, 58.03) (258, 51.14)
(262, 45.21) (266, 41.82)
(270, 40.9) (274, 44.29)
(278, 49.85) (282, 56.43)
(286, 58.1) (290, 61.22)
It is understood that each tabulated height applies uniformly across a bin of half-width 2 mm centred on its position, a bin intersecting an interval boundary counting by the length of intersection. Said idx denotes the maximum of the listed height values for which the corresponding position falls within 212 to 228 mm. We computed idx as 64.48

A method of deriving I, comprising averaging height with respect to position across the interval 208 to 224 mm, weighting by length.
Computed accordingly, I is 63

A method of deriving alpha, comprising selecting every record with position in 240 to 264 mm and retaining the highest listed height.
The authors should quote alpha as 68.53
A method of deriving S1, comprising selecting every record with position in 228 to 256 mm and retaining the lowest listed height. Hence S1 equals 58.03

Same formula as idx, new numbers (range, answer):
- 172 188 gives 66.51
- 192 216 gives 66.3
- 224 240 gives 65.46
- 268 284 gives 56.43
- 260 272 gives 45.21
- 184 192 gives 66.11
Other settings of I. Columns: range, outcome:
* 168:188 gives 64.3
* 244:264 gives 56.2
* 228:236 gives 64.8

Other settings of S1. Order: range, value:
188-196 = 62.76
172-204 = 61.78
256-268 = 41.82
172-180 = 64.61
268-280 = 40.9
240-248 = 64.43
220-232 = 61.35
